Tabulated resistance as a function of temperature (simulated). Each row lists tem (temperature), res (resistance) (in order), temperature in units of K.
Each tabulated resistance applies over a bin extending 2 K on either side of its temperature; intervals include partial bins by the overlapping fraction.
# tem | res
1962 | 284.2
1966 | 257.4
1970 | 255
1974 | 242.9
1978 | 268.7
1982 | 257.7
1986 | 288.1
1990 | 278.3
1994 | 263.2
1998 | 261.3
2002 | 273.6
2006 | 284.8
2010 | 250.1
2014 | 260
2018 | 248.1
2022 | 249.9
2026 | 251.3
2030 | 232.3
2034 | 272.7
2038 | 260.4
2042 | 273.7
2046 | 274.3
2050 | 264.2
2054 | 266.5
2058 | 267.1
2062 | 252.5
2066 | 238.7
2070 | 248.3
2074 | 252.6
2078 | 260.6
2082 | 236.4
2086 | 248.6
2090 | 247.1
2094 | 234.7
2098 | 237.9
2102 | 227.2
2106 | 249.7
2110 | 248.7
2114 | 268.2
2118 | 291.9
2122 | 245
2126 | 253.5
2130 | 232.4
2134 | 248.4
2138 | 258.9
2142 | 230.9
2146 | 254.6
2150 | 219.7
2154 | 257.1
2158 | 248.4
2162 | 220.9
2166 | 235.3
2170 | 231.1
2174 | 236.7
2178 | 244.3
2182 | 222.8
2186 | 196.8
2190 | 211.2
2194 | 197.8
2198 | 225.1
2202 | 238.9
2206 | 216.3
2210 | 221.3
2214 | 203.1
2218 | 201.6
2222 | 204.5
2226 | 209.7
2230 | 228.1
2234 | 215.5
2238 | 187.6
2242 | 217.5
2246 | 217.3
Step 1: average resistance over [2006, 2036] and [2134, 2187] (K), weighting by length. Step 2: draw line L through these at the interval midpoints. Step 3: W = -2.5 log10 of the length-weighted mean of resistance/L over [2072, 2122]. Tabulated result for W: -0.025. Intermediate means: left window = 254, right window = 236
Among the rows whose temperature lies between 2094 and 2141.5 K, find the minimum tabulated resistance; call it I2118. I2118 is 227.2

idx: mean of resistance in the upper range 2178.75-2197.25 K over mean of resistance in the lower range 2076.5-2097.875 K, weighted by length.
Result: 0.9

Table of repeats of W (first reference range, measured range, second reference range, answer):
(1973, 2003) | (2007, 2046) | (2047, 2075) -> 0.02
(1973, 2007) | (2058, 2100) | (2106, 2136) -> 0.05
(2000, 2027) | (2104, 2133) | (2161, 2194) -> -0.08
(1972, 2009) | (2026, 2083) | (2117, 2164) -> 0.01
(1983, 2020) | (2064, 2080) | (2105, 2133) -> 0.04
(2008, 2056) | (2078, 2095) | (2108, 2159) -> 0.04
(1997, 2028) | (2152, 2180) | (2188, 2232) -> -0.07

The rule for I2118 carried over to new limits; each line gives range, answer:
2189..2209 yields 197.8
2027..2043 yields 232.3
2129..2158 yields 219.7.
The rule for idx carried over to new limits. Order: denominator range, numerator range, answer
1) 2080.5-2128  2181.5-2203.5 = 0.86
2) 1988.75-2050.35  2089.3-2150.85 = 0.94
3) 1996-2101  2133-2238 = 0.88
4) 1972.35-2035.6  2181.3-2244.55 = 0.81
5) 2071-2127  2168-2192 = 0.90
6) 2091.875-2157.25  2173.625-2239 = 0.87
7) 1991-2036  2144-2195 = 0.89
